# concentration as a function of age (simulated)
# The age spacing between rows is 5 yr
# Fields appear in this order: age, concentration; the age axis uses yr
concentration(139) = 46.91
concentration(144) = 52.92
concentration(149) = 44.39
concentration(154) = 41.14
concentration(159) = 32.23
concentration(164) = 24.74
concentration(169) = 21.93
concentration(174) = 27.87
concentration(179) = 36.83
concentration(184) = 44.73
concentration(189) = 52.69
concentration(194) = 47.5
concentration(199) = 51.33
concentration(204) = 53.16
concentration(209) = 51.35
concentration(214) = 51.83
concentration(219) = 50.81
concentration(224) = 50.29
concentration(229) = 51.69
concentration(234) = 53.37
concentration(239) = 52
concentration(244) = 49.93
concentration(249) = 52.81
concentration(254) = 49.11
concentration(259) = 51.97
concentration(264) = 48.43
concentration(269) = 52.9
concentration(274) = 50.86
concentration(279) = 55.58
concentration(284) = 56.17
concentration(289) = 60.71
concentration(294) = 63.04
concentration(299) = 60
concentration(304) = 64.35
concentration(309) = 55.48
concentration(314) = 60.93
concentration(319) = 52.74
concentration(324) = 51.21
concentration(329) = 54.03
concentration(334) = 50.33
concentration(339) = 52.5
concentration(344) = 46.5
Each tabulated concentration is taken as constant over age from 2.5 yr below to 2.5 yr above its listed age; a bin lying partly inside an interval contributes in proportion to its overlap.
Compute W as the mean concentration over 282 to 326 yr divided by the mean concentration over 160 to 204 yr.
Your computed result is 1.49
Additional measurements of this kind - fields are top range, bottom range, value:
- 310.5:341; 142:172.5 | 1.51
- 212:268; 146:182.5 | 1.53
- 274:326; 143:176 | 1.68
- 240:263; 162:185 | 1.67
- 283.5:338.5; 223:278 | 1.11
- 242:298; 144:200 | 1.39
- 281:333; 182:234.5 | 1.14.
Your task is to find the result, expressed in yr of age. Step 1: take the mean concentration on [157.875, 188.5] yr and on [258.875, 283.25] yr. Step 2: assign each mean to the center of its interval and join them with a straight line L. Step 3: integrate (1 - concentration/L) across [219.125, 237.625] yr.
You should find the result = -3.4 yr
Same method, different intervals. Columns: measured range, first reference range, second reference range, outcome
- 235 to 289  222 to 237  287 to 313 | 3.4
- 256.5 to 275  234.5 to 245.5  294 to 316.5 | 1.3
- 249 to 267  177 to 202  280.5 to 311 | 1.6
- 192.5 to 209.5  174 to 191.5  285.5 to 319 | -2.2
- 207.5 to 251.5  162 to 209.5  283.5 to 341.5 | -4.9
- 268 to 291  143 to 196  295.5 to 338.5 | -1.6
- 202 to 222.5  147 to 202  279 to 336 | -3.6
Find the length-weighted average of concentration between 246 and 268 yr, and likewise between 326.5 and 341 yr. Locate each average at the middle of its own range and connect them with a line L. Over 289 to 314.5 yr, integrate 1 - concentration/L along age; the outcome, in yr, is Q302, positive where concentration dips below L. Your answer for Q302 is -4.5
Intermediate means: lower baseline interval 50.7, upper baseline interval 52.3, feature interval 60.7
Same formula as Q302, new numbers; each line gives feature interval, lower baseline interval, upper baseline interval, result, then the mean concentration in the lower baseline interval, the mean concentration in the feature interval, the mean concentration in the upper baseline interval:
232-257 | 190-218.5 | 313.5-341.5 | 0.2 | 51.1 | 51.4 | 53.1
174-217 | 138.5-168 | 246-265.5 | -3.5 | 39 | 47.5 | 50.7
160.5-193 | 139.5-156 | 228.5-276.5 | 8.5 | 46.4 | 35.3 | 51.3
